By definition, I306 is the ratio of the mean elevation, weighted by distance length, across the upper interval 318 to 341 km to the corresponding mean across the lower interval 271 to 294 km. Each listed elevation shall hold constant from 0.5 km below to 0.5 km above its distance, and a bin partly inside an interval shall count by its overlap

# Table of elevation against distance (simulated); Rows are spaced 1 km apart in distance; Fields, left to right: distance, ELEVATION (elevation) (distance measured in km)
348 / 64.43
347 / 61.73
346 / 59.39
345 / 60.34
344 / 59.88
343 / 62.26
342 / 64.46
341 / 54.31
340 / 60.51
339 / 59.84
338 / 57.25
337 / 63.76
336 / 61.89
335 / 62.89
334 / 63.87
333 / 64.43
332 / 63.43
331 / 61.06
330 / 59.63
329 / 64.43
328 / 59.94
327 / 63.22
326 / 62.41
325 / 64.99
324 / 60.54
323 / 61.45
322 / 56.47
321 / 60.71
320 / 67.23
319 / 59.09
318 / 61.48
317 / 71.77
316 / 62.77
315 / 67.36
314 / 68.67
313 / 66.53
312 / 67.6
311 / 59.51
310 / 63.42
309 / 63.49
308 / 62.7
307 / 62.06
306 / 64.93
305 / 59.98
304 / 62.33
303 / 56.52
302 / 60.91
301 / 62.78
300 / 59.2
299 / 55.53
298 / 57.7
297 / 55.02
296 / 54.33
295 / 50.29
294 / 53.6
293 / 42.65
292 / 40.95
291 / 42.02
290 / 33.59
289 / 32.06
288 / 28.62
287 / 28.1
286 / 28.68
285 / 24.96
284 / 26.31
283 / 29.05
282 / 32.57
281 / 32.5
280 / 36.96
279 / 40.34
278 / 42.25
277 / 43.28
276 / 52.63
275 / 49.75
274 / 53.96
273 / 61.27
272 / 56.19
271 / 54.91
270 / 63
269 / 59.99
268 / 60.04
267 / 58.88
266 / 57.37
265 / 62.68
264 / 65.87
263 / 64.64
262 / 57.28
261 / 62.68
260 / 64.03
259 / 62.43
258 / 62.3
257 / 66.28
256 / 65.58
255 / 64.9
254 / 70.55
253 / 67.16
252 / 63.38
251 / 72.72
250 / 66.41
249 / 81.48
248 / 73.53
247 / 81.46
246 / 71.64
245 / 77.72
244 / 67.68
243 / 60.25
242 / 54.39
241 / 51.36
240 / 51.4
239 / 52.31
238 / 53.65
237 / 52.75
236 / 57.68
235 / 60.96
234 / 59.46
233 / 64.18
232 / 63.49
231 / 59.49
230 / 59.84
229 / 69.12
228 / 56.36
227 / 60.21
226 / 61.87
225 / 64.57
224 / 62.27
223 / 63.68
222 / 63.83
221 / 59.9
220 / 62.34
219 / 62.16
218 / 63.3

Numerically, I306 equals 1.55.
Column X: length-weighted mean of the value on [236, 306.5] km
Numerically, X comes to 54.8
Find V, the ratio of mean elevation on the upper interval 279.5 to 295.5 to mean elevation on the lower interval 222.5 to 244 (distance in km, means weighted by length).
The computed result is 0.59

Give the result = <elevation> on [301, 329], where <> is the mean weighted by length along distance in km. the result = 62.9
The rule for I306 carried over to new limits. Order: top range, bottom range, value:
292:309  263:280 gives 1.04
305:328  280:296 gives 1.77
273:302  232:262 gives 0.67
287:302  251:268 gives 0.75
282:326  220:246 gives 0.89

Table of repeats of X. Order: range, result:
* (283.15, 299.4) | 40.6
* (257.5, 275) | 60.1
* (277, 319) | 50.6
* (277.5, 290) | 31.9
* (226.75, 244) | 58.3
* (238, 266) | 64.9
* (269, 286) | 43.8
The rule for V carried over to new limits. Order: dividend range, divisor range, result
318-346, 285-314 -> 1.17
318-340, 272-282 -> 1.35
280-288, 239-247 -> 0.47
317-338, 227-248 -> 1.01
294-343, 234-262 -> 0.96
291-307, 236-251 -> 0.87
